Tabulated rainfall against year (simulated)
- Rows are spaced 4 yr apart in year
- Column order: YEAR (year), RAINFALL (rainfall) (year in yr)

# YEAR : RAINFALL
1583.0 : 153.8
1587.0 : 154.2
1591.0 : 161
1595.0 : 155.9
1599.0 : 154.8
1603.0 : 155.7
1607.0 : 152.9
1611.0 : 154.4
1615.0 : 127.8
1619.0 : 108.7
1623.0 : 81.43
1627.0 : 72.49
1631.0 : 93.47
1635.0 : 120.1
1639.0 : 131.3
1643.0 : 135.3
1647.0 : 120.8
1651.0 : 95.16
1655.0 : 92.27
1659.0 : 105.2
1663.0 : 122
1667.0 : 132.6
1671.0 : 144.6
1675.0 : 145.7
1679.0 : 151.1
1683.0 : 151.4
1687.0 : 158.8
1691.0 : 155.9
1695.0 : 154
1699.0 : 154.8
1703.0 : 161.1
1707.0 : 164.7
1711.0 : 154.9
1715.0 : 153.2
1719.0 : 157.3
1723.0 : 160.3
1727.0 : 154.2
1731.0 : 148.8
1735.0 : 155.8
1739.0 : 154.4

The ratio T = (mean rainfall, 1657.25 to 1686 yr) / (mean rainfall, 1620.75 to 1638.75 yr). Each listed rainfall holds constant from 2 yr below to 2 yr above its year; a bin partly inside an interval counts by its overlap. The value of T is 1.43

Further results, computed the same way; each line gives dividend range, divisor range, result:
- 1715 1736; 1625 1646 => 1.40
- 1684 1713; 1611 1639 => 1.48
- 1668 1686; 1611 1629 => 1.42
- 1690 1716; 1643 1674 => 1.33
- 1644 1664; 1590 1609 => 0.69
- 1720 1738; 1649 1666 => 1.47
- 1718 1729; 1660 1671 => 1.22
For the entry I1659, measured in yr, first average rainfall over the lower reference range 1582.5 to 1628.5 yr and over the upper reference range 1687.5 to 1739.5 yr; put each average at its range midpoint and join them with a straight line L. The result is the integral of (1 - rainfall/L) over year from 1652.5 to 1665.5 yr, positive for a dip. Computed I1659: 3.5 yr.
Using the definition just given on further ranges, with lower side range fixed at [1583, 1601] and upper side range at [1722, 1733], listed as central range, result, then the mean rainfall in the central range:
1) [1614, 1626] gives 4.2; 101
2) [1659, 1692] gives 2.6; 143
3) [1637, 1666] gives 7.5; 115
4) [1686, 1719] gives -0.6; 157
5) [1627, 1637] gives 3.6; 99.9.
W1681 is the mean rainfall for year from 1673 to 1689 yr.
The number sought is 152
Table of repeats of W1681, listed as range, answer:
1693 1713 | 158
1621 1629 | 77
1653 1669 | 113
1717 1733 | 155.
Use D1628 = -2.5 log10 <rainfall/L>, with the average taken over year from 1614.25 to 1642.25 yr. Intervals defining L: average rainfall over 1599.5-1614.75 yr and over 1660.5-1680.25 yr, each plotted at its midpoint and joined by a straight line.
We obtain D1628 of 0.36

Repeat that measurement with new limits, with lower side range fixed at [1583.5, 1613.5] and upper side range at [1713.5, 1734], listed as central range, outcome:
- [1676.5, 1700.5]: 0.005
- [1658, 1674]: 0.202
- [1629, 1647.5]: 0.276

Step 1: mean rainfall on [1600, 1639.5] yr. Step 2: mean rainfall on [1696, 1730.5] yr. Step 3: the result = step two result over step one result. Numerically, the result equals 1.31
